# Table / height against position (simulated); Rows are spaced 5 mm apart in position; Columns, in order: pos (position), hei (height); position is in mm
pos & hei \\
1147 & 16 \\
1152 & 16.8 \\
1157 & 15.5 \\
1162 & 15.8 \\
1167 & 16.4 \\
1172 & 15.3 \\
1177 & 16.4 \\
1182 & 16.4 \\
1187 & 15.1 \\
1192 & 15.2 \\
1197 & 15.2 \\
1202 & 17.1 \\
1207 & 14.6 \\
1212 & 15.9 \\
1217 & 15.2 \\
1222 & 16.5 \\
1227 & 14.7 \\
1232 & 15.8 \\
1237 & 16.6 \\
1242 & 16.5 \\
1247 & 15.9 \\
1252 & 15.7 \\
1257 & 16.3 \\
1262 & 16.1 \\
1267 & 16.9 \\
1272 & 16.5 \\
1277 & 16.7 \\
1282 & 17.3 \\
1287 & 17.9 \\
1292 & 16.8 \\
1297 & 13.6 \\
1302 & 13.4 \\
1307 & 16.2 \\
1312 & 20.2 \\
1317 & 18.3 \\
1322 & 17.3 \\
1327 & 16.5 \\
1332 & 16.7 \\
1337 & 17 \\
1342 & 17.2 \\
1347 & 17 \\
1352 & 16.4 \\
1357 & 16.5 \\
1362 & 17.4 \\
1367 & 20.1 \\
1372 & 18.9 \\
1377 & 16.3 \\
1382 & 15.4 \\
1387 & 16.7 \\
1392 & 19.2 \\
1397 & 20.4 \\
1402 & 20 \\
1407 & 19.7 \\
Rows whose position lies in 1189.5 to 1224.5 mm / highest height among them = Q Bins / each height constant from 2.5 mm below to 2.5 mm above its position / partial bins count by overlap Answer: 17.1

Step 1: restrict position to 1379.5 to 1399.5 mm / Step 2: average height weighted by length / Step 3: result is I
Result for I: 17.9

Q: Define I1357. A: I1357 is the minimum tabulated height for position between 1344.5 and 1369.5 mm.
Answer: 16.4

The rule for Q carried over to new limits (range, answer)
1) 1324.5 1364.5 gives 17.4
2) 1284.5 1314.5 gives 20.2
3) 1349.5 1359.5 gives 16.5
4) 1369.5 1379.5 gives 18.9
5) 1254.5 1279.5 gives 16.9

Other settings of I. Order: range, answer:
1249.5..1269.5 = 16.2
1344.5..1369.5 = 17.5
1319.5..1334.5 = 16.8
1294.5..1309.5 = 14.4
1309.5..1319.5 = 19.2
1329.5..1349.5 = 17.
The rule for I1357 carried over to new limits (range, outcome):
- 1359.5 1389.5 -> 15.4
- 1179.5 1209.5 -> 14.6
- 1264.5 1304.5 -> 13.4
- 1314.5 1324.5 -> 17.3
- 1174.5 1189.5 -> 15.1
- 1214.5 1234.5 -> 14.7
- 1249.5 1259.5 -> 15.7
